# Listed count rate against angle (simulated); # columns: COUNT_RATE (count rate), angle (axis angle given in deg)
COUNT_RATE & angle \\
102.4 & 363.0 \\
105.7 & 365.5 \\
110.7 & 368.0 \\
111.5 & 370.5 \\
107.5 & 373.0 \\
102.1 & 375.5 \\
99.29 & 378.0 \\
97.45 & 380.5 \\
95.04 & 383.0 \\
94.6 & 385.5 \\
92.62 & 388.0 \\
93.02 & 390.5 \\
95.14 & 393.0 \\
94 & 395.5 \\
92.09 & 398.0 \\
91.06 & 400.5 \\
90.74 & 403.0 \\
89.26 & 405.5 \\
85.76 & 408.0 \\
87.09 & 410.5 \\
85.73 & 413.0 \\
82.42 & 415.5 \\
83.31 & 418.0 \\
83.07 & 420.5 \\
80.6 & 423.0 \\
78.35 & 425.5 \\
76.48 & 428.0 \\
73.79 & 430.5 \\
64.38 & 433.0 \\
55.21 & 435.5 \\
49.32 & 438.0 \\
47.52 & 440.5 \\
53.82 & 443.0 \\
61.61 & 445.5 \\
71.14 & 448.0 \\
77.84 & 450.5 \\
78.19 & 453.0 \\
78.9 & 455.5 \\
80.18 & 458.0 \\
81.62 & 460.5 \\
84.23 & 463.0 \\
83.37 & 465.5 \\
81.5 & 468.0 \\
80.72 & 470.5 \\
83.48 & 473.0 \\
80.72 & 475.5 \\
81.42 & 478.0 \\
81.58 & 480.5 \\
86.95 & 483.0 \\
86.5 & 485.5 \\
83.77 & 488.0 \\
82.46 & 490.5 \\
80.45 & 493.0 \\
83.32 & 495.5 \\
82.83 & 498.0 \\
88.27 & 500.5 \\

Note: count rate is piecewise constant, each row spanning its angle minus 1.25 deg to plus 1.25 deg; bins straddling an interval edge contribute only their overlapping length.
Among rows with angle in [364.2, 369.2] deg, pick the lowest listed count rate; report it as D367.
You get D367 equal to 105.7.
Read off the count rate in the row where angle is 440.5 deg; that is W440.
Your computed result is 47.52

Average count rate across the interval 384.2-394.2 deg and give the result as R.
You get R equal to 93.8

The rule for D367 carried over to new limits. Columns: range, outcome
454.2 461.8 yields 78.9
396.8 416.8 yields 82.42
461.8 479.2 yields 80.72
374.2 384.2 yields 95.04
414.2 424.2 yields 80.6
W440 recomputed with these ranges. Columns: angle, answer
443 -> 53.82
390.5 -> 93.02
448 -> 71.14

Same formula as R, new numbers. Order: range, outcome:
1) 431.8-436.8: 59.6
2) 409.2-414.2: 86.4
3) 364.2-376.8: 107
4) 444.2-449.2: 66.2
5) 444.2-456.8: 73.5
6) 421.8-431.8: 77.2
